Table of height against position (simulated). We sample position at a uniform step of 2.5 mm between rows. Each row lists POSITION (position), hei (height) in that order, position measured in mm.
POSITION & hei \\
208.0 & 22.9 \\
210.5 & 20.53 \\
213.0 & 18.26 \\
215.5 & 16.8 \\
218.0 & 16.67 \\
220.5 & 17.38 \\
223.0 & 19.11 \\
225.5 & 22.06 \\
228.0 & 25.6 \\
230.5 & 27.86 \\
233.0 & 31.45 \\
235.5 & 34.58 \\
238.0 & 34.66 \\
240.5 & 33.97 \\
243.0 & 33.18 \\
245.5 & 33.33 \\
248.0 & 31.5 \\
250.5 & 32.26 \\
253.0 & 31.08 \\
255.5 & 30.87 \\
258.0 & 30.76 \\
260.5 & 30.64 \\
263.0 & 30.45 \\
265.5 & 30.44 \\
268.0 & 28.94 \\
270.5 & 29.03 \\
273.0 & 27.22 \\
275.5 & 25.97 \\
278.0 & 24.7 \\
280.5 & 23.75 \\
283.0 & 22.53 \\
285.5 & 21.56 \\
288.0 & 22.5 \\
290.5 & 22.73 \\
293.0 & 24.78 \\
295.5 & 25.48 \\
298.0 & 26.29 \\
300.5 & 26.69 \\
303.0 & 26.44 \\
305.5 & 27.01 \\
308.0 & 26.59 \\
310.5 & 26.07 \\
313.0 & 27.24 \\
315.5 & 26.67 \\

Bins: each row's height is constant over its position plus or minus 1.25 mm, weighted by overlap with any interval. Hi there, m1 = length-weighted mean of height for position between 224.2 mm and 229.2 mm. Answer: 23.8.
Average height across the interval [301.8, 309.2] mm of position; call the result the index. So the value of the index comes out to 26.7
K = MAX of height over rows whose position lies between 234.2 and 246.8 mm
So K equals 34.66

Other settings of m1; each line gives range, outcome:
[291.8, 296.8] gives 25.1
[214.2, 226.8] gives 18.4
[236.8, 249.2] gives 33.3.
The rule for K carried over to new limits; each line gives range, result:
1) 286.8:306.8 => 27.01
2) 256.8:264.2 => 30.76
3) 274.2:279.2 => 25.97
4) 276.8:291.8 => 24.7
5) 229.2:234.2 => 31.45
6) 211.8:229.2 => 25.6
